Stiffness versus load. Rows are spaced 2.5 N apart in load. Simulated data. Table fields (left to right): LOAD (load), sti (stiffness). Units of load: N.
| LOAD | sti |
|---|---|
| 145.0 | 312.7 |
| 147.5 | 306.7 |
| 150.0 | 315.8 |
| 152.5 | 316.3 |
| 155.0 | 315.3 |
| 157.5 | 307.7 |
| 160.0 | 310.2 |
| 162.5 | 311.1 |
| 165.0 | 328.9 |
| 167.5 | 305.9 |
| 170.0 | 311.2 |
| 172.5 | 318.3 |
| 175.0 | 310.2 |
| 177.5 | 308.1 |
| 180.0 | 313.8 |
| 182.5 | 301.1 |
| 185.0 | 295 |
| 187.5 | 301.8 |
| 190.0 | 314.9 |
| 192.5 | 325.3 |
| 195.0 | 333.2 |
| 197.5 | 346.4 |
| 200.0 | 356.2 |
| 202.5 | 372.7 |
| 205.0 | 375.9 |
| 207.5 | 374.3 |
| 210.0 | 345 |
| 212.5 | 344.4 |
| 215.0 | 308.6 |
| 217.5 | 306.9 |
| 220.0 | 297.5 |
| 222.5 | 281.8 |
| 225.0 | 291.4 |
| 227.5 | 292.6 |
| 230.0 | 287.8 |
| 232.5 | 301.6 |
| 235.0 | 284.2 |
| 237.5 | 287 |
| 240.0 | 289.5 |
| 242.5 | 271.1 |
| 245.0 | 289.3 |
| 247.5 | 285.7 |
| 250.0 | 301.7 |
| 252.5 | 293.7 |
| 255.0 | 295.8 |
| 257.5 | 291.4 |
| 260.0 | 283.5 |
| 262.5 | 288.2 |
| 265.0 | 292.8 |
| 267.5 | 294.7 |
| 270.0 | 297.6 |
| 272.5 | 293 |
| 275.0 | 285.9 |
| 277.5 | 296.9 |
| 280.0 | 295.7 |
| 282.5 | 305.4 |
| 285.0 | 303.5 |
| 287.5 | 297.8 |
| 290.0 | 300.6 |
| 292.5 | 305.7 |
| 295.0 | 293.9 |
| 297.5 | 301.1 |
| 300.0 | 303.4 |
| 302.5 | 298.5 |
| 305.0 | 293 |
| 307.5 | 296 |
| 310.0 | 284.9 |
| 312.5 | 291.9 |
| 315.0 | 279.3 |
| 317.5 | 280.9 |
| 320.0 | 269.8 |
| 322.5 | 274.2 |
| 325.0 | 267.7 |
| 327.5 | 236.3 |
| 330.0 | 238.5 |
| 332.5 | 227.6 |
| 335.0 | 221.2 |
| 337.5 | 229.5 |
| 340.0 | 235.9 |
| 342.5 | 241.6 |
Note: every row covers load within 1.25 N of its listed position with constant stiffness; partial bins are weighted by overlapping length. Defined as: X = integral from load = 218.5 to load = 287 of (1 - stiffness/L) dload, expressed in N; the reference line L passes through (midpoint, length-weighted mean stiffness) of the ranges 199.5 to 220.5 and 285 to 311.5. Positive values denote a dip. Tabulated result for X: 6.2 N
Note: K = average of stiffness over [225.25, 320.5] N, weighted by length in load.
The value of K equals 292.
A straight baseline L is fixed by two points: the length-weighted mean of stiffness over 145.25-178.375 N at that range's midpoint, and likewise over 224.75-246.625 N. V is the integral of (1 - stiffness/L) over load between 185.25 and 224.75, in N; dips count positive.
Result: -4.2 N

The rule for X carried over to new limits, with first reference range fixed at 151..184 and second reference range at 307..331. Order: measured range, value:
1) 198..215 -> -3.1 N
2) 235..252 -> 0.2 N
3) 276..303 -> -2.0 N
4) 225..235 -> 0.1 N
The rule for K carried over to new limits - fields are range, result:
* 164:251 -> 313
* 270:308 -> 298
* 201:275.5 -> 304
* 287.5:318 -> 295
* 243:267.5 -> 291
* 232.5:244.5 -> 285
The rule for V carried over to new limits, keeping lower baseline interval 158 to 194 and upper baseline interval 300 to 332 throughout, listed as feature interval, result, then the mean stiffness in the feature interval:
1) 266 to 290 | -0.96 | 297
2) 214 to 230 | 0.21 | 296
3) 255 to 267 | -0.01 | 290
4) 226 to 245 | 0.54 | 288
